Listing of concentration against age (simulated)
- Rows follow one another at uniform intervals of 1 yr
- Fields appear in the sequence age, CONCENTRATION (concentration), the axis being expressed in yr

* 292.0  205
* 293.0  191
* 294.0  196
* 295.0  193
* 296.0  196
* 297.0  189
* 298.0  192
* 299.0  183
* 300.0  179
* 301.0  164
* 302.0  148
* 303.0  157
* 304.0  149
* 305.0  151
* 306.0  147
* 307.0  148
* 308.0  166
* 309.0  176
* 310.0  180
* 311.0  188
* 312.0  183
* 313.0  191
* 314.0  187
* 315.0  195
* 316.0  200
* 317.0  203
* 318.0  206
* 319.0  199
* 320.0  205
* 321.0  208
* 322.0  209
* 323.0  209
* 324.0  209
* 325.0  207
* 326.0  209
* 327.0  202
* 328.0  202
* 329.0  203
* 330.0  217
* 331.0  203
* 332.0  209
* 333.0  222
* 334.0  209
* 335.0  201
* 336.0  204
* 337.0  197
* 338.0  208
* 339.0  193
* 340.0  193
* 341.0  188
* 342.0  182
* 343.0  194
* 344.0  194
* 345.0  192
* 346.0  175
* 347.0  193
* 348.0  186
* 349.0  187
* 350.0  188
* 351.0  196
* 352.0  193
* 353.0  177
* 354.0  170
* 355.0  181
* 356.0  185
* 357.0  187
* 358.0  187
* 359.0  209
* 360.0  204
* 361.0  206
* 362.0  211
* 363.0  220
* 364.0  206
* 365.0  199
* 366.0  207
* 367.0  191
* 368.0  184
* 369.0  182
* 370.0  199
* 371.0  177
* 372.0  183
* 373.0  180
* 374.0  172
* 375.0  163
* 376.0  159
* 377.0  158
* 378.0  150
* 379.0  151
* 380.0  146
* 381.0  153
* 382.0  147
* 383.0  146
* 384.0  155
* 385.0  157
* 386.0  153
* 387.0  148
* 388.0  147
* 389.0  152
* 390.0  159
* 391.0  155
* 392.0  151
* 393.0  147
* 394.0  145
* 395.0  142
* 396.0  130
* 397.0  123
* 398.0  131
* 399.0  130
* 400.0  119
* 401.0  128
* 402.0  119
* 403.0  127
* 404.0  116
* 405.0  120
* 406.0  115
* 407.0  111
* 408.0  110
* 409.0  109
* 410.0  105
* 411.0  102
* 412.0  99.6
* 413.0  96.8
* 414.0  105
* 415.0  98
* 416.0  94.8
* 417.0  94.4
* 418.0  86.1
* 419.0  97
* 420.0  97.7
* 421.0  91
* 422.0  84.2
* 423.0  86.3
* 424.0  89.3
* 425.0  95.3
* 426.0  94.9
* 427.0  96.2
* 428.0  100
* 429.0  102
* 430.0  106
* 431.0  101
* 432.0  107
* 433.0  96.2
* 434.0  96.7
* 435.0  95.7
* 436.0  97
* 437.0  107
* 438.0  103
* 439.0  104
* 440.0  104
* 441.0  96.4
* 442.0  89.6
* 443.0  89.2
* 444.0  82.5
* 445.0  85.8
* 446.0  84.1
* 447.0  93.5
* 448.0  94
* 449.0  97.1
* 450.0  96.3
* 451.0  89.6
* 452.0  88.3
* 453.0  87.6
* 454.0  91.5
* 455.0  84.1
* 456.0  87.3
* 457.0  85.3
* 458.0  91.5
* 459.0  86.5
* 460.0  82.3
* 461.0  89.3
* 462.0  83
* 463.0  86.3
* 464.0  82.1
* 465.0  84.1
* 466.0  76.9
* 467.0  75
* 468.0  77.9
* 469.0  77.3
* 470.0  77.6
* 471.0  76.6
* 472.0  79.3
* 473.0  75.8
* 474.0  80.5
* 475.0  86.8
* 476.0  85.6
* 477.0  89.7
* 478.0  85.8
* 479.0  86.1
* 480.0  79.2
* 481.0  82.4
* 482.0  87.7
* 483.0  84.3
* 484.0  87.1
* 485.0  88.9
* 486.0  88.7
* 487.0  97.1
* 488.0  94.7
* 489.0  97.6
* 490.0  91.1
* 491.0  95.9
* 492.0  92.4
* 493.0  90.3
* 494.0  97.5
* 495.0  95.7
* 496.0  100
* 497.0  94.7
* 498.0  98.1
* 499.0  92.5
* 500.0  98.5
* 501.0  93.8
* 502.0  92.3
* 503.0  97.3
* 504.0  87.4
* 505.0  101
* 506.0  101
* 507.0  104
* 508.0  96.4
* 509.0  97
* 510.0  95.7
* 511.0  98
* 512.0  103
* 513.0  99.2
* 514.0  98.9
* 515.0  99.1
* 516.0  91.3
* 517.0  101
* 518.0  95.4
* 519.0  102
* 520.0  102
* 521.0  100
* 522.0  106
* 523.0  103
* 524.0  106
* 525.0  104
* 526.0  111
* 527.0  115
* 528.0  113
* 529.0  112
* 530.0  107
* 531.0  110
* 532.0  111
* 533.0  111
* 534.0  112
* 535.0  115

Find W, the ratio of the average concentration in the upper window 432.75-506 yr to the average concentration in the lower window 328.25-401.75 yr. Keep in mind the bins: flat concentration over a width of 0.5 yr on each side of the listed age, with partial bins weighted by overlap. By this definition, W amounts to 0.5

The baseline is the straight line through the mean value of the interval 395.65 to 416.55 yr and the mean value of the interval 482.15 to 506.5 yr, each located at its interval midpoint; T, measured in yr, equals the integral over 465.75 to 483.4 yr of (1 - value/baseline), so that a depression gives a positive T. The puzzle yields 3.0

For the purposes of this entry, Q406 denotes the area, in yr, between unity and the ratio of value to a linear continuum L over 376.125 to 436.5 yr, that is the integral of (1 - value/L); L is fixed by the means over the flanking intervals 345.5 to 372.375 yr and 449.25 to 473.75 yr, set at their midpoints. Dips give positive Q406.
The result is 9.9 yr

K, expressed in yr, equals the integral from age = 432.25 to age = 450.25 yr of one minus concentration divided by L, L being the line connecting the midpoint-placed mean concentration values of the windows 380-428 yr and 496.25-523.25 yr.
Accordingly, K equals 2.8 yr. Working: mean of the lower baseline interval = 120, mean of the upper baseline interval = 98.1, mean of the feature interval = 95.3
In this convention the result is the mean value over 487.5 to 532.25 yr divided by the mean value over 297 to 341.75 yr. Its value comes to 0.5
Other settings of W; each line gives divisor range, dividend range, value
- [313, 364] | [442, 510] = 0.45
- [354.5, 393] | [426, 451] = 0.56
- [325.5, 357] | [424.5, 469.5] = 0.47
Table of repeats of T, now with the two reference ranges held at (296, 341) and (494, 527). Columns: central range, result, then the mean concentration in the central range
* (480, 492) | 2.2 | 90.1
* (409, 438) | 8.9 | 97.5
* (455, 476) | 6.7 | 82.2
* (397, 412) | 3.3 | 117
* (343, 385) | -3.0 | 182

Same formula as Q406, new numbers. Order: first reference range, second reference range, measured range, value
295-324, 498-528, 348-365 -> -3.2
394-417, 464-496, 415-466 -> 4.5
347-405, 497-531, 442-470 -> 9.2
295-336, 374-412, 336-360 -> -3.1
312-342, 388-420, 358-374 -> -3.5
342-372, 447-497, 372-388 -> 1.4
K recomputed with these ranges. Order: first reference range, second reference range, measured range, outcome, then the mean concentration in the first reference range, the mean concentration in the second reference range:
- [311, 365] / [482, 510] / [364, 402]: 2.6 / 198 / 94.5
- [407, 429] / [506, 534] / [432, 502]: 7.4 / 97.2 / 104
